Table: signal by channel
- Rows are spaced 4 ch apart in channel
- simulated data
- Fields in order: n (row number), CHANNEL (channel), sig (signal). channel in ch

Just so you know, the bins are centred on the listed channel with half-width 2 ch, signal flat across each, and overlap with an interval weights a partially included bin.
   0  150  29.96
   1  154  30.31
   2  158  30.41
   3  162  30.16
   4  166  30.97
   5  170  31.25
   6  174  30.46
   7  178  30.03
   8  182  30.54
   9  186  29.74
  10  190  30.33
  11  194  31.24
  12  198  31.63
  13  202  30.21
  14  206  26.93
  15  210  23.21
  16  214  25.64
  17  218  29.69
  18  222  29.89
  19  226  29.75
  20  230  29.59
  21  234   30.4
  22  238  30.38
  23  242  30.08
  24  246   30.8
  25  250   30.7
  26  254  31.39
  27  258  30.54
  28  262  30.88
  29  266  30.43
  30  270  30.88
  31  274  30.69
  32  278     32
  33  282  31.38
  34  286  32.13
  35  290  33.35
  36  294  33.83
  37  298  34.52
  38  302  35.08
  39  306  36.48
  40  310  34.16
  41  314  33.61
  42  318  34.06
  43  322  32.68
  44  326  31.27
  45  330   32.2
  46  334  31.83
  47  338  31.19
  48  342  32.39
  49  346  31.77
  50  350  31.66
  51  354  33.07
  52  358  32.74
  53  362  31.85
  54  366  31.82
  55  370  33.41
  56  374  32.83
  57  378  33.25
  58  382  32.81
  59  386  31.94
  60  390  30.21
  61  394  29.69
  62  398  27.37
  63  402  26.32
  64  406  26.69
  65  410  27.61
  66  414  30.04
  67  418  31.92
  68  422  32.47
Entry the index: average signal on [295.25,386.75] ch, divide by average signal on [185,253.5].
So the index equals 1.12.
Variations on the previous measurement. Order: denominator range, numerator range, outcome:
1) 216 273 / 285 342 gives 1.10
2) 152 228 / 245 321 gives 1.10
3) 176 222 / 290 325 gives 1.18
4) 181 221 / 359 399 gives 1.10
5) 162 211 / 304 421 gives 1.06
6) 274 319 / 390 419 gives 0.85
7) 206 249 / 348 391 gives 1.12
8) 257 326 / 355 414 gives 0.94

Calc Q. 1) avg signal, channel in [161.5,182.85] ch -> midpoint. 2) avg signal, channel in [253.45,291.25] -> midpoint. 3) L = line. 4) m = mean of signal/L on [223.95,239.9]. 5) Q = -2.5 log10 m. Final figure 0.04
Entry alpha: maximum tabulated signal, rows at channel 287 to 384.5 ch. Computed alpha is 36.48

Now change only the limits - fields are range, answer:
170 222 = 31.63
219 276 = 31.39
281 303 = 35.08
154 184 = 31.25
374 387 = 33.25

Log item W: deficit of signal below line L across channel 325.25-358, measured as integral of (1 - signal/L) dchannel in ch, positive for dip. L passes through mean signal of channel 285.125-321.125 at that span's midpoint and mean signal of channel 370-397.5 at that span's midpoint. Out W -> 1.0 ch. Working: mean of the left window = 34.2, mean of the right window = 31.7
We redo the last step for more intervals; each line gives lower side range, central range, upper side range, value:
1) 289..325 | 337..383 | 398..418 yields -2.2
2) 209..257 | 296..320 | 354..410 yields -3.6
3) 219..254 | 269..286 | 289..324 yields 0.6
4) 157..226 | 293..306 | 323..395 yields -1.5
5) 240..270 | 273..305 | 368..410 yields -2.6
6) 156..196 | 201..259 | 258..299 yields 3.7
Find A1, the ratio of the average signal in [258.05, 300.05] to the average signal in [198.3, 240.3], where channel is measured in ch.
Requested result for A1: 1.11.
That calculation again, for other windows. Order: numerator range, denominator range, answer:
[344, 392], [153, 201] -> 1.06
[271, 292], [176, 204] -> 1.04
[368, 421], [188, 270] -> 1.02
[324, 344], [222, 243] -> 1.06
